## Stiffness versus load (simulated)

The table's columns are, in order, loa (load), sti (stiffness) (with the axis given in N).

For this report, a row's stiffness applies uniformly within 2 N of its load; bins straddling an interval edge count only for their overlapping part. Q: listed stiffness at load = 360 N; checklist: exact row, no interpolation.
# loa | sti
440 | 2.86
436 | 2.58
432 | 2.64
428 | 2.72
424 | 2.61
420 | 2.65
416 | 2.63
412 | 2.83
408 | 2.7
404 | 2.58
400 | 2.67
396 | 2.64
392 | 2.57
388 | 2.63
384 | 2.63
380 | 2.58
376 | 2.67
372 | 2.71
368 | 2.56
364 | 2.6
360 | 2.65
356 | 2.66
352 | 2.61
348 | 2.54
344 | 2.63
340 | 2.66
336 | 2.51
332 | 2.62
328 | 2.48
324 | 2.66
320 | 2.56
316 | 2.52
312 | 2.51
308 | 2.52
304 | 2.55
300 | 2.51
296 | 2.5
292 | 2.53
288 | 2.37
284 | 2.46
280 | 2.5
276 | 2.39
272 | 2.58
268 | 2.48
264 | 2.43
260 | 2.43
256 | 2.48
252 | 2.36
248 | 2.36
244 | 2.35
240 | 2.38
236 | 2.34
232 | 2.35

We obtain 2.65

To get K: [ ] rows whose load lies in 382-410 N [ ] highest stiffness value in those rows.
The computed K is 2.7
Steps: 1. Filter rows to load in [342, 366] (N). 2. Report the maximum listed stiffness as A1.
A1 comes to 2.66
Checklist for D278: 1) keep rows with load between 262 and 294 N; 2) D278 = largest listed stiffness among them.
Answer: 2.58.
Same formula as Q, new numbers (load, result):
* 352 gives 2.61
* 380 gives 2.58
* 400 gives 2.67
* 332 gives 2.62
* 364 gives 2.6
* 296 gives 2.5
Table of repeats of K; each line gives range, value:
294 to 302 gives 2.51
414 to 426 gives 2.65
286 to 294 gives 2.53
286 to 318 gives 2.55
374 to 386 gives 2.67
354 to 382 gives 2.71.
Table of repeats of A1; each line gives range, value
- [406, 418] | 2.83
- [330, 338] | 2.62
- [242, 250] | 2.36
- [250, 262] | 2.48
